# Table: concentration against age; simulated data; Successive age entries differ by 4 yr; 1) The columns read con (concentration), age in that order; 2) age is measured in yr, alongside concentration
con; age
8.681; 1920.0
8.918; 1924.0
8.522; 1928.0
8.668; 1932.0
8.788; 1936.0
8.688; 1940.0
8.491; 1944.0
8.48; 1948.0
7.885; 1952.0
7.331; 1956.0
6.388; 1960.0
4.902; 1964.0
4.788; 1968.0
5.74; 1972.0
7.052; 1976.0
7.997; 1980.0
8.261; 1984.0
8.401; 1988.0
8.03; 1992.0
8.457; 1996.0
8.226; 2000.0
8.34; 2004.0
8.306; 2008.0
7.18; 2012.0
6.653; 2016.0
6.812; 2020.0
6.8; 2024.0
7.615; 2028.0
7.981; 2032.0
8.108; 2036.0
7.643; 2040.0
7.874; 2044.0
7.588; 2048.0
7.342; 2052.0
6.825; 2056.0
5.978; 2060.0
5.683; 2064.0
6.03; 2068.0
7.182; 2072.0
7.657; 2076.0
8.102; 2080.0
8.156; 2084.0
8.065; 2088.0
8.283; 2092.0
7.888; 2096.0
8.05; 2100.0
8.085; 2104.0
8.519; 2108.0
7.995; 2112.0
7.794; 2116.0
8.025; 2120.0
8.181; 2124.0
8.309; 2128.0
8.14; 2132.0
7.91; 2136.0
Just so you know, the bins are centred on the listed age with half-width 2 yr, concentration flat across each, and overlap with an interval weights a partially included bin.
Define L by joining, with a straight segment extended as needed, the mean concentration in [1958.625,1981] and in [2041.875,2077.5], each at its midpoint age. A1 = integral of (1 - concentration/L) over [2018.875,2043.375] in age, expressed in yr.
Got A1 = -3.3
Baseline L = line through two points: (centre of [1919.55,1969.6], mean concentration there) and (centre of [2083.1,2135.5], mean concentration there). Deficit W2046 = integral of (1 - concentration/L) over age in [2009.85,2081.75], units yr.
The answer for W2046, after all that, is 7.2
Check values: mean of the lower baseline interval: 7.73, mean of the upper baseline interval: 8.11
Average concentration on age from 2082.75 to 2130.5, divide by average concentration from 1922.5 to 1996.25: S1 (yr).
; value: 1.06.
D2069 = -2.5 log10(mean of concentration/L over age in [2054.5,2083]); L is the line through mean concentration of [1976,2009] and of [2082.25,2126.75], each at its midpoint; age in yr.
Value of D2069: 0.19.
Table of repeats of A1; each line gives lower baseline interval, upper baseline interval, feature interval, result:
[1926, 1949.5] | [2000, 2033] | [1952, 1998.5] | 5.6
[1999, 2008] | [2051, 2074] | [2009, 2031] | 1.9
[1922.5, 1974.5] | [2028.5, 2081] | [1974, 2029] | -2.7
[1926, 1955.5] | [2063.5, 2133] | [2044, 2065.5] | 3.2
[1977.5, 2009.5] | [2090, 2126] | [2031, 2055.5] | 1.4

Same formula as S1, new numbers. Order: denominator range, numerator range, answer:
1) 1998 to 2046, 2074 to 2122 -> 1.06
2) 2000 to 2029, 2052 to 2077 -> 0.88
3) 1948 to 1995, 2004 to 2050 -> 1.07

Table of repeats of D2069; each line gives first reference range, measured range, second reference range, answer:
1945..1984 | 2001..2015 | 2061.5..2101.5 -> -0.114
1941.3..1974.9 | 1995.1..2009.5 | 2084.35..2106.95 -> -0.155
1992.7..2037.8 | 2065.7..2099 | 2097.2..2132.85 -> 0.044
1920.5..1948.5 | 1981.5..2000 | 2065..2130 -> 0.015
